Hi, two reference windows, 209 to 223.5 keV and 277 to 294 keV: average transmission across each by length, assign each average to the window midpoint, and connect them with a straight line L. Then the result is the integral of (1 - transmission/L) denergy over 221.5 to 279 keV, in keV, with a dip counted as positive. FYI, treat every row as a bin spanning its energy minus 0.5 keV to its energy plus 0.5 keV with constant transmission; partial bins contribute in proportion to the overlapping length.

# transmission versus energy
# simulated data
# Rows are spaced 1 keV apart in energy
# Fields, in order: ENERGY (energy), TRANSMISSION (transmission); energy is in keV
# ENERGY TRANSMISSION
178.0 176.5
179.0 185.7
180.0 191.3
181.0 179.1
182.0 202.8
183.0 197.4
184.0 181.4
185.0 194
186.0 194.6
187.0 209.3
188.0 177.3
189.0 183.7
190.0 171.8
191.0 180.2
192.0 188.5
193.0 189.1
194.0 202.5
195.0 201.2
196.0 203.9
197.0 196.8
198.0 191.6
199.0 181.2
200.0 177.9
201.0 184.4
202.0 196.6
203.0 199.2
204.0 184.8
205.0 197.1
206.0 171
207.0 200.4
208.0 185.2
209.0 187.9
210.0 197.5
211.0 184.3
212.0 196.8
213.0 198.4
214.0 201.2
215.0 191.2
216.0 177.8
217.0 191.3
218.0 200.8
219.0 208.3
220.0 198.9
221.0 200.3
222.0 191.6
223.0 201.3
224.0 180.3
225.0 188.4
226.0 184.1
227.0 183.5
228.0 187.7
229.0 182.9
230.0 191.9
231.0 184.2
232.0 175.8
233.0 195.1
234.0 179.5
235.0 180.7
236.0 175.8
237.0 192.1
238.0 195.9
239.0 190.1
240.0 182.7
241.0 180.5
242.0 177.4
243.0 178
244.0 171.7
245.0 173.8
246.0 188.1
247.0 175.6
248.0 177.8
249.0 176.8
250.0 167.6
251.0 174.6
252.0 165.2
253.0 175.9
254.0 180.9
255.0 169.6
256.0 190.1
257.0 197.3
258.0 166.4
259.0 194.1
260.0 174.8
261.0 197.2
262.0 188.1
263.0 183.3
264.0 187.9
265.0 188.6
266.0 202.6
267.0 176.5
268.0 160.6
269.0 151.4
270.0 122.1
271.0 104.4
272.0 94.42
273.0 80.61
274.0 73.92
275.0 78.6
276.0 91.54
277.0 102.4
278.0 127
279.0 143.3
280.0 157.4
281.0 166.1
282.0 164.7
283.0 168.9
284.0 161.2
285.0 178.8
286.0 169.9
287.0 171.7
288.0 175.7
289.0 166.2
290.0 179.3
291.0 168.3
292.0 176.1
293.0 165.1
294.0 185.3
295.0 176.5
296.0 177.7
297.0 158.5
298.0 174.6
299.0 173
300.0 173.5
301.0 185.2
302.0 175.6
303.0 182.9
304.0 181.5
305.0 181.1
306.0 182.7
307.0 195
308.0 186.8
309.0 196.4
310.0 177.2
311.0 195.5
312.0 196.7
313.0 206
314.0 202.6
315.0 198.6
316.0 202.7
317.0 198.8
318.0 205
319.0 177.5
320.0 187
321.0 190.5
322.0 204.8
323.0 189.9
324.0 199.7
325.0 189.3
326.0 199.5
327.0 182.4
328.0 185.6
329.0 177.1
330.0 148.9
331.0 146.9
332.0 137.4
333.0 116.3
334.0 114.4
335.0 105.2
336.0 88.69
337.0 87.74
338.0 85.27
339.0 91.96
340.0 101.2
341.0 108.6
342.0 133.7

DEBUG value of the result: 3.87 keV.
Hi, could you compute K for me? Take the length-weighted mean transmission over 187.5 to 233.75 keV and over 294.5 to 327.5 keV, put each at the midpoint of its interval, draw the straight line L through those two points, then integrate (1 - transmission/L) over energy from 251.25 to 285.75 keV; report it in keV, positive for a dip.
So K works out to 6.2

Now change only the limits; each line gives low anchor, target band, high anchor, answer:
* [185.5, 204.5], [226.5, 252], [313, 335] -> 0.6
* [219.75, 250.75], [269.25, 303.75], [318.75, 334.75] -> 4.8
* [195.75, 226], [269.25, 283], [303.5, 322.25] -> 5.3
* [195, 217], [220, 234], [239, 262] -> -0.2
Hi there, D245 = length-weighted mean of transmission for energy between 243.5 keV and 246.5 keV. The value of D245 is 178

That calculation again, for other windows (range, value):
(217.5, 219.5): 205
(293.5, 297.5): 174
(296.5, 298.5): 167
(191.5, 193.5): 189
